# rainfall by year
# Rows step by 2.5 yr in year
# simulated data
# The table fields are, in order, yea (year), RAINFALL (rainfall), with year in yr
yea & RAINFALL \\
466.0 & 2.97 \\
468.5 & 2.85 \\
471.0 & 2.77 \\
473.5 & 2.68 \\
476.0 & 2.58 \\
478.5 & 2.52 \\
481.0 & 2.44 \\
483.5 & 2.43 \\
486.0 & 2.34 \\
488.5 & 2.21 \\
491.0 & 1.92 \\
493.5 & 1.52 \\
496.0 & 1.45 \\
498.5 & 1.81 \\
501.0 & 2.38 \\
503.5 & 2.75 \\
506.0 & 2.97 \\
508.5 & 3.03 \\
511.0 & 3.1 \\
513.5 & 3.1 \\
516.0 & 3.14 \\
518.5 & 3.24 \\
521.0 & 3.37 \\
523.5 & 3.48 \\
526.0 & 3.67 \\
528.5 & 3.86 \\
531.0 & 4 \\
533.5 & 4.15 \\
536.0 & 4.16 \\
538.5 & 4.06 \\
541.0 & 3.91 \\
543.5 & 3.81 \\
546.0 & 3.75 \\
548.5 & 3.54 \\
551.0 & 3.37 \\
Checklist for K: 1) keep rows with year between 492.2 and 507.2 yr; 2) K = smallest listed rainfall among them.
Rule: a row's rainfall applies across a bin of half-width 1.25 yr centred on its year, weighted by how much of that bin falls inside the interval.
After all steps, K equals 1.45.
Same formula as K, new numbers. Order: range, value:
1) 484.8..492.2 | 1.92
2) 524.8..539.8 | 3.67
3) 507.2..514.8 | 3.03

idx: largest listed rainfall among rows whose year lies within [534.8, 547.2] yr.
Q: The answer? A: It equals 4.16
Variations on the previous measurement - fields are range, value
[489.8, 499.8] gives 1.92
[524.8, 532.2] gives 4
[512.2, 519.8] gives 3.24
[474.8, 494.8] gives 2.58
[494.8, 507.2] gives 2.97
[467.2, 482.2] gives 2.85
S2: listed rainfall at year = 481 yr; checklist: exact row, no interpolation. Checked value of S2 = 2.44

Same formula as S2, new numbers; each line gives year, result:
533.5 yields 4.15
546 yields 3.75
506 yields 2.97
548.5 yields 3.54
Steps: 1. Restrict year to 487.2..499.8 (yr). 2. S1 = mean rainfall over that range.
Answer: 1.79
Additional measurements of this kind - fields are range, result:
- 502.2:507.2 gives 2.85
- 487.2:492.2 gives 2.07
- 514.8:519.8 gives 3.19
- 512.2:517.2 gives 3.12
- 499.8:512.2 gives 2.85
